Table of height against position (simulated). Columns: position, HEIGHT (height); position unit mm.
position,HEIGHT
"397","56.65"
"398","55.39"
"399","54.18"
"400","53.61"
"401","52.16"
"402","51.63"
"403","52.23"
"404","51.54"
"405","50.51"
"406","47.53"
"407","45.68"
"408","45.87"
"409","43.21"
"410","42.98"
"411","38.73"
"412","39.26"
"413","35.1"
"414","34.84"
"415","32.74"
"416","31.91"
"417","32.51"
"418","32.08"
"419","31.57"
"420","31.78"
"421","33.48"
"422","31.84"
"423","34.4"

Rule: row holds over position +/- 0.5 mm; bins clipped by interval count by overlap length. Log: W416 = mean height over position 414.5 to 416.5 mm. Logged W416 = 32.3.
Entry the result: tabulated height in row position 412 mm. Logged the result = 39.26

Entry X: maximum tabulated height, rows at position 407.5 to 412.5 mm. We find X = 45.87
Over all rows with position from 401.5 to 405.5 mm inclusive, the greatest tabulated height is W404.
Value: 52.23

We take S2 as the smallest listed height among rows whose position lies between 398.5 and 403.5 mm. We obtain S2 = 51.63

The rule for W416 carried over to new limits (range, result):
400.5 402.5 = 51.9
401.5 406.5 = 50.7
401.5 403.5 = 51.9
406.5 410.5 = 44.4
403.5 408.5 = 48.2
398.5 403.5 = 52.8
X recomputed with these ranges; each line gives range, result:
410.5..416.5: 39.26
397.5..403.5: 55.39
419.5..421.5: 33.48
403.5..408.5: 51.54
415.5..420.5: 32.51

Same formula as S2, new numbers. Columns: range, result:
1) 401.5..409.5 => 43.21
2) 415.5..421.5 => 31.57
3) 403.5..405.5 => 50.51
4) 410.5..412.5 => 38.73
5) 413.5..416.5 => 31.91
